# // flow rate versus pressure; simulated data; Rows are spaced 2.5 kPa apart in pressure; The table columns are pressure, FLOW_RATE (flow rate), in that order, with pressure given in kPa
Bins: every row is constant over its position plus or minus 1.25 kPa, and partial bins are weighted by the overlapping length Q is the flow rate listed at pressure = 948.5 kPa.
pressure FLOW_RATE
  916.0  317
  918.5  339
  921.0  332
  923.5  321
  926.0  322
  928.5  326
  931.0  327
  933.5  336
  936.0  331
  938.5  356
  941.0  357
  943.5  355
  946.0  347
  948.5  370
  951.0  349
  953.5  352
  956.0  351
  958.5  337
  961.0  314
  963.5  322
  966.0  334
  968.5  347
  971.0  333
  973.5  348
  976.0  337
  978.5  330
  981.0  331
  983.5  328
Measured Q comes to 370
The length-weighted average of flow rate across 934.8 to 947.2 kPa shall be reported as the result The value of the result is 349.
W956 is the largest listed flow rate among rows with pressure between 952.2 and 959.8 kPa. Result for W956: 352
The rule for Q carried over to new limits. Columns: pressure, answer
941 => 357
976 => 337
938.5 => 356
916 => 317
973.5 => 348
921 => 332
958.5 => 337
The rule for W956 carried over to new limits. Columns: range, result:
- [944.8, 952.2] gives 370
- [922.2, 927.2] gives 322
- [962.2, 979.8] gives 348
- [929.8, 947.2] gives 357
